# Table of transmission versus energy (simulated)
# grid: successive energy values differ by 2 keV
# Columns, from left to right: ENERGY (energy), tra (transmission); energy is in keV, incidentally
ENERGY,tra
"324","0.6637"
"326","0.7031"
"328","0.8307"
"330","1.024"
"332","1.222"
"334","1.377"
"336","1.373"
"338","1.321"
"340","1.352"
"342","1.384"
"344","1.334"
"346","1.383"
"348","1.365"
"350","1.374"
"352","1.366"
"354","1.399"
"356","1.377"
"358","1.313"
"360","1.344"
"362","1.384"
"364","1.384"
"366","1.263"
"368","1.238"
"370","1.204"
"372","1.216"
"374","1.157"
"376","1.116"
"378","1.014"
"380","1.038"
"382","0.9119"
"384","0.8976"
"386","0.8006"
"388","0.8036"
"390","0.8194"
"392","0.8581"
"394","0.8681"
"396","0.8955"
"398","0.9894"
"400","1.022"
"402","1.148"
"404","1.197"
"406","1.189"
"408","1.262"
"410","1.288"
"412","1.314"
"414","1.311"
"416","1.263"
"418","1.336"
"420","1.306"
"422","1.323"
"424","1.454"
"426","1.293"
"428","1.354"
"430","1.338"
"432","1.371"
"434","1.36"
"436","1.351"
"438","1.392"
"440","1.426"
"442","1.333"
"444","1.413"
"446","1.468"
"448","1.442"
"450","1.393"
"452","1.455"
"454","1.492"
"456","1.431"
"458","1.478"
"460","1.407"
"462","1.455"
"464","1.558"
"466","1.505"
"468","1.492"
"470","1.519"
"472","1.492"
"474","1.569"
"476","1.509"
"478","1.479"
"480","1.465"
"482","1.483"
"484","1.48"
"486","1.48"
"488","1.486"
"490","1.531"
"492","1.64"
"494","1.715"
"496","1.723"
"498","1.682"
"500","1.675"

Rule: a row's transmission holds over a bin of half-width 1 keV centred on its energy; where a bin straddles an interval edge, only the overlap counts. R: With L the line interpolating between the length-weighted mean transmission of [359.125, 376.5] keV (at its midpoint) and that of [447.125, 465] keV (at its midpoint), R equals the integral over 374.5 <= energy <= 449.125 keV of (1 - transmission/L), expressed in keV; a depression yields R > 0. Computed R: 9.6 keV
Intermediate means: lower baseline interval 1.26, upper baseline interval 1.46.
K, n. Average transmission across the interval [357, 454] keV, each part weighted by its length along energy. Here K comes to 1.22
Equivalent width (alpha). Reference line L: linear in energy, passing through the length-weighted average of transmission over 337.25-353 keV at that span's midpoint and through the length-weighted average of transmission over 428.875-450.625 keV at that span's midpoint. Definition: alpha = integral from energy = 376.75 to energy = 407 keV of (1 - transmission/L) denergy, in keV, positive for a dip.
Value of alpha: 9.0 keV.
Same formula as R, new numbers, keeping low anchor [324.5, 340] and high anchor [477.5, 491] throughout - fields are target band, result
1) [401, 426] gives 0.7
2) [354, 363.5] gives -1.4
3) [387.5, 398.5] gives 3.5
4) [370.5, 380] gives 0.8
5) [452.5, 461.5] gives -0.2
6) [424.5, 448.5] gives -0.1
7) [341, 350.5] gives -1.8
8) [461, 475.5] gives -0.6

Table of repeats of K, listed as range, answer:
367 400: 0.99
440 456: 1.43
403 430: 1.3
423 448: 1.38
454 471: 1.48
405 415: 1.27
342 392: 1.18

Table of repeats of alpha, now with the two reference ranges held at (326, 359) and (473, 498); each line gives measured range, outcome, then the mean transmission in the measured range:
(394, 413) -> 3.6 keV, 1.13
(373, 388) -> 4.2 keV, 0.978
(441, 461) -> 0.7 keV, 1.43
